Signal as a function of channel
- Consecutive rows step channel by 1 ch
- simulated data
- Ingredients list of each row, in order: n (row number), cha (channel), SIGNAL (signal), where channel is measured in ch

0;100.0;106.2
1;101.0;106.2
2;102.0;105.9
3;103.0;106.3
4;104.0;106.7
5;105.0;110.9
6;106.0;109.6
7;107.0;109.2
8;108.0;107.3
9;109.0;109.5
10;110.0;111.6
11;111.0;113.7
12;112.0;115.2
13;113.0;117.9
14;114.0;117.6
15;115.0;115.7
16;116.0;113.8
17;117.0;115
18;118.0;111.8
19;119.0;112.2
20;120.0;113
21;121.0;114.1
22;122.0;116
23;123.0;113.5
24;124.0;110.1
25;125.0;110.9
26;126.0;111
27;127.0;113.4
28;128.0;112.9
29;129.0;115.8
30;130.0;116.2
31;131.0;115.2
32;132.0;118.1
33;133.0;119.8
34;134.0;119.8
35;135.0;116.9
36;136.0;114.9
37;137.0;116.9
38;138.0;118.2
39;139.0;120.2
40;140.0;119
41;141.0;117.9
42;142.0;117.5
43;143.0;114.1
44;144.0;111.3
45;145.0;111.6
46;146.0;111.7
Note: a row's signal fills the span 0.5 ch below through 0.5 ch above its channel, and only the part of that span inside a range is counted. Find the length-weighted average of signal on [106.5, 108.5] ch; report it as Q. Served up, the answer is 108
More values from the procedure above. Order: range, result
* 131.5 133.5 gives 119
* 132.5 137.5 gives 118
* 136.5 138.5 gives 118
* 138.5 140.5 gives 120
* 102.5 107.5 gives 109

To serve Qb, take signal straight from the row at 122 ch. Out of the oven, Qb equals 116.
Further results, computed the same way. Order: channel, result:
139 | 120.2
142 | 117.5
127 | 113.4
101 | 106.2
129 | 115.8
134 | 119.8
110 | 111.6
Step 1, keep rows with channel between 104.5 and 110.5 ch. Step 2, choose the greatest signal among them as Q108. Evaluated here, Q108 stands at 111.6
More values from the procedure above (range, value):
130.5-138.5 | 119.8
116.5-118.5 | 115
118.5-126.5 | 116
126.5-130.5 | 116.2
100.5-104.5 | 106.7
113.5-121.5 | 117.6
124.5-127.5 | 113.4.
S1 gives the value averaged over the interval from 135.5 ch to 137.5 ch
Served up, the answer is 116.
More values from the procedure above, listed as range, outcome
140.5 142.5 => 118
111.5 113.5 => 117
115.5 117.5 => 114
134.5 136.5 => 116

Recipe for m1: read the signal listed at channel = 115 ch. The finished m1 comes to 115.7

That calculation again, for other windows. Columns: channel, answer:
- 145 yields 111.6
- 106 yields 109.6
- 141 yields 117.9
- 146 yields 111.7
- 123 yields 113.5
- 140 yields 119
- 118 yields 111.8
